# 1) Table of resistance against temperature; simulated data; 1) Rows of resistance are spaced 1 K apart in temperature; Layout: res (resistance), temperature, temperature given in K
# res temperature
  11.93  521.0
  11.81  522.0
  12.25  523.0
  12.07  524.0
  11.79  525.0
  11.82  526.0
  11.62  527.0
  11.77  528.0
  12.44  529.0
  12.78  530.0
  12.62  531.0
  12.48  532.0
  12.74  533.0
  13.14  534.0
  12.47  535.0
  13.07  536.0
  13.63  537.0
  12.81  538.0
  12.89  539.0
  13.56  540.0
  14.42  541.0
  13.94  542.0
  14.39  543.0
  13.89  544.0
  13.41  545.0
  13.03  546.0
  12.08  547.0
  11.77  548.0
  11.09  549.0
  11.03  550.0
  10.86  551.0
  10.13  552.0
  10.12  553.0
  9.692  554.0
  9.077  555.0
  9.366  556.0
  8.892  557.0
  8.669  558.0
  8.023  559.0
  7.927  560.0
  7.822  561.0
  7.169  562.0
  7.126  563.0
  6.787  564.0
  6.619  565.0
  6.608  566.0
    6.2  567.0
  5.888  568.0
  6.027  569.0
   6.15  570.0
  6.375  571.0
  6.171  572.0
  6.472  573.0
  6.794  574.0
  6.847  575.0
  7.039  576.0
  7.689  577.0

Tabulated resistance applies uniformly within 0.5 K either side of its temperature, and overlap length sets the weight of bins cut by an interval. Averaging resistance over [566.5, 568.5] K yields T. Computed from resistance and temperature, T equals 6.04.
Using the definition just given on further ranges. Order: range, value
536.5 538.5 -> 13.2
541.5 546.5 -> 13.7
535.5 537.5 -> 13.4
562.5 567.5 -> 6.67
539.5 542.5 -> 14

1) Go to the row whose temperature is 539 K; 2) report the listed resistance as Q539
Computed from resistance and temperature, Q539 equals 12.89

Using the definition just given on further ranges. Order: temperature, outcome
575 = 6.847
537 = 13.63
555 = 9.077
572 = 6.171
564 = 6.787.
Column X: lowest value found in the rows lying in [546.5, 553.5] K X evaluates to 10.12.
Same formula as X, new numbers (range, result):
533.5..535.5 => 12.47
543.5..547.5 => 12.08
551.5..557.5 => 8.892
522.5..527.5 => 11.62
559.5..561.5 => 7.822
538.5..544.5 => 12.89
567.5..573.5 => 5.888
